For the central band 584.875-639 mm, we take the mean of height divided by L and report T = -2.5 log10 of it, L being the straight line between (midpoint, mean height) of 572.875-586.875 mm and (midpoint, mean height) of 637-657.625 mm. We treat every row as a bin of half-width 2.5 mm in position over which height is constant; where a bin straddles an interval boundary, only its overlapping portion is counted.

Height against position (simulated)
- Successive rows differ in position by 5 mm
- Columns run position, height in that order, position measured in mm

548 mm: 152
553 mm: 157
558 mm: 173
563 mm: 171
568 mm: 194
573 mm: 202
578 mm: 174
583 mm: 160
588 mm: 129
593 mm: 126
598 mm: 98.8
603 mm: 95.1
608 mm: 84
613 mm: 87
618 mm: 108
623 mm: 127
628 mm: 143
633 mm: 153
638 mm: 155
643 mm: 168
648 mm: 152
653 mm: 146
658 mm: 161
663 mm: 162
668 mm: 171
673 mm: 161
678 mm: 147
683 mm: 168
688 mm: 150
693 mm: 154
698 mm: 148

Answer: 0.35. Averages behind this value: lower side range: 170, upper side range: 156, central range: 118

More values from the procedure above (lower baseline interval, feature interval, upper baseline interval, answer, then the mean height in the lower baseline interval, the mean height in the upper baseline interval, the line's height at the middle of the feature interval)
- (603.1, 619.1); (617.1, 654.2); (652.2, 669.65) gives -0.16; 92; 161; 126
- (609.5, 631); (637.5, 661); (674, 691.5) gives -0.17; 116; 155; 134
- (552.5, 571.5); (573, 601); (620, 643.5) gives 0.17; 177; 147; 166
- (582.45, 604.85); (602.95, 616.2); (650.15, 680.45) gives 0.40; 119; 158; 128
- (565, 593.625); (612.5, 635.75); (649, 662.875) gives 0.25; 167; 155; 160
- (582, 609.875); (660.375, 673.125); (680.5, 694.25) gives -0.12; 114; 158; 148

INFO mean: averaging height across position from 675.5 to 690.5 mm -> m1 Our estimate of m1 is 155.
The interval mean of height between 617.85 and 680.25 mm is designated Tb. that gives 152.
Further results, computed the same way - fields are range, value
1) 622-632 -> 139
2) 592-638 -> 115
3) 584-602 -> 120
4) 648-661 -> 154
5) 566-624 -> 132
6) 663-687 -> 161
